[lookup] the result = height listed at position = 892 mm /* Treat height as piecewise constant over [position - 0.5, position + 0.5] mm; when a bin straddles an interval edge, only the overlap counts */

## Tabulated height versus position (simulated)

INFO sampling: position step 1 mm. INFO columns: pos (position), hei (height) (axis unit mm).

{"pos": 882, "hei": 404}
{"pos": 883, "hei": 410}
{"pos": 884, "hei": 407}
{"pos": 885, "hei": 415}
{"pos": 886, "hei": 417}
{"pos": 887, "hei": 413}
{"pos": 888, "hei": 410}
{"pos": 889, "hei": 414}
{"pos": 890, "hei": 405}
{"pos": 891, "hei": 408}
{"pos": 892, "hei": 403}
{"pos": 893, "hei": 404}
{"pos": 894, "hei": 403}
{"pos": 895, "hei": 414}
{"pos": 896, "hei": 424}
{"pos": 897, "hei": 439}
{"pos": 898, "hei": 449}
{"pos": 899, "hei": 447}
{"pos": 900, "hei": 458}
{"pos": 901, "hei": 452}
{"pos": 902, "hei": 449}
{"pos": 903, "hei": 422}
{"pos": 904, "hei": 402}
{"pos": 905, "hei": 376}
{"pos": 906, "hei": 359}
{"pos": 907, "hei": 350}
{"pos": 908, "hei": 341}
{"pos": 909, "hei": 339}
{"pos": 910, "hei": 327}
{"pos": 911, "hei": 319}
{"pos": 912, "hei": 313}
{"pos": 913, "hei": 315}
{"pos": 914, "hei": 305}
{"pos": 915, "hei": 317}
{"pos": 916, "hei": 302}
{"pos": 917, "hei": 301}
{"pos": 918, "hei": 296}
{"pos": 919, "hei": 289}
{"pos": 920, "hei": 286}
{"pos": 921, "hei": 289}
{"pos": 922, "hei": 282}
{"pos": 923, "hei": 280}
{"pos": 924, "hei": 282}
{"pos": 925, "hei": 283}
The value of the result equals 403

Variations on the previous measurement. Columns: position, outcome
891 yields 408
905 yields 376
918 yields 296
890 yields 405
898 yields 449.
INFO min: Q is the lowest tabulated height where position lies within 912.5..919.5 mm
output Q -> 289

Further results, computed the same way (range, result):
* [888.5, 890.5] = 405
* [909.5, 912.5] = 313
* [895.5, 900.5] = 424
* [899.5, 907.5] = 350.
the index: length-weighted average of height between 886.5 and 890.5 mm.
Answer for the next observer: 410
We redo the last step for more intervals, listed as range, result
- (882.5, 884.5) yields 408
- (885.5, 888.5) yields 413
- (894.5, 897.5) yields 426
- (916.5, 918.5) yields 298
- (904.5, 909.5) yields 353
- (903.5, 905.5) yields 389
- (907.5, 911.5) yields 332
